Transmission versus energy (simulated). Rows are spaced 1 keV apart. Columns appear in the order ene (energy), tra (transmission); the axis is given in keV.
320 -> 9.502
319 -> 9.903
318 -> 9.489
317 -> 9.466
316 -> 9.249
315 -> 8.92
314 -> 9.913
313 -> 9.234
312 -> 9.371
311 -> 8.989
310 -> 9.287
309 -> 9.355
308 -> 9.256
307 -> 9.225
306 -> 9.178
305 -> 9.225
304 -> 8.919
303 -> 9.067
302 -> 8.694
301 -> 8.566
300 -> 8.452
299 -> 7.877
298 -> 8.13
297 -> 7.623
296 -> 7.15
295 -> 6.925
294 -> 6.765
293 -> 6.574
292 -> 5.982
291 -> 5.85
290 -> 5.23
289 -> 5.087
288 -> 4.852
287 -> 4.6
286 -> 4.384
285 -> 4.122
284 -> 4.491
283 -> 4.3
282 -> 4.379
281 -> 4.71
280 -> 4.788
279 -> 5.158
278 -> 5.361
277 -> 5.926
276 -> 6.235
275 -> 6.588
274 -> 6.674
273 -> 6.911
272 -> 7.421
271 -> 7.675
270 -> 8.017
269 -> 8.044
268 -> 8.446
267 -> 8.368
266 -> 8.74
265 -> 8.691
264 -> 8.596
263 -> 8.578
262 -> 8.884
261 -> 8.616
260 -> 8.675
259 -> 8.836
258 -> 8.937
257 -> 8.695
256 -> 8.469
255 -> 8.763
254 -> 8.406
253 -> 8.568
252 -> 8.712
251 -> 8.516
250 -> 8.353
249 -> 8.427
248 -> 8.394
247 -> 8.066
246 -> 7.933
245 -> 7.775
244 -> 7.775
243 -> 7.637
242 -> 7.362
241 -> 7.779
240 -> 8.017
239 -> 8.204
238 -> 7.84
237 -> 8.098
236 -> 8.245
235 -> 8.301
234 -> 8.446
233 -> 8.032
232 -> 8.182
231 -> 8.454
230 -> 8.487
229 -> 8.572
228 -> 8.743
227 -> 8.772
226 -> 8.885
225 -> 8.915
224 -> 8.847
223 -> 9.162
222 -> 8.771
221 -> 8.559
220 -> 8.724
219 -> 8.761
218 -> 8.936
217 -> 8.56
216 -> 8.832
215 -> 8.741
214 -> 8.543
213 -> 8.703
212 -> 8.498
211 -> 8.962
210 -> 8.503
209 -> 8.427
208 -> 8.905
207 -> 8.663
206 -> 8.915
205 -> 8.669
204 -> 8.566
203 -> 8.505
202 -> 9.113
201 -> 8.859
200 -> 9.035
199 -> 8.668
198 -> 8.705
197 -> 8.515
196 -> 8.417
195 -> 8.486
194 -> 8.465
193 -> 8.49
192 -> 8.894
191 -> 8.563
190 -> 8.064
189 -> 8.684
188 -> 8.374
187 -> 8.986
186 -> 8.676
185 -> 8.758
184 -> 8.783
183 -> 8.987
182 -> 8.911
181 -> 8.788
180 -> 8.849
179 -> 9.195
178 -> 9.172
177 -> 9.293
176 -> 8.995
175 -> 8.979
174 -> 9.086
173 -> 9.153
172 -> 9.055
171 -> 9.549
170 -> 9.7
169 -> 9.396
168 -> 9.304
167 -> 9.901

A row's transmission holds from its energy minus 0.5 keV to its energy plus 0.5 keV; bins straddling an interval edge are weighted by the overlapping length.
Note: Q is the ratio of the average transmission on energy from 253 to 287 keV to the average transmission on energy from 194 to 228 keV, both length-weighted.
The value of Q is 0.81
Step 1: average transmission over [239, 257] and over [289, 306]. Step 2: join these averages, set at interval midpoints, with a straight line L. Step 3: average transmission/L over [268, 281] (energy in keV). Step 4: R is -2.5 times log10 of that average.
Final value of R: 0.19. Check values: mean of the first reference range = 8.19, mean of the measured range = 6.57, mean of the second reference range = 7.54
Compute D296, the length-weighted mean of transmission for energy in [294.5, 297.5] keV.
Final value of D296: 7.23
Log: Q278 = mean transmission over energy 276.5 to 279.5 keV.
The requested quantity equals 5.48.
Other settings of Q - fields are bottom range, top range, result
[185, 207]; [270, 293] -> 0.64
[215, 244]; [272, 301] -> 0.71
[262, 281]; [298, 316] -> 1.25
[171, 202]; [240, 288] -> 0.83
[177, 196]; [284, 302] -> 0.73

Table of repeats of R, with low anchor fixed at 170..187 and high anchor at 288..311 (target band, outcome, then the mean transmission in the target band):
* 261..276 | 0.024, 7.94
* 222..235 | -0.012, 8.62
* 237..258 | 0.016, 8.2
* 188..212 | 0.021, 8.65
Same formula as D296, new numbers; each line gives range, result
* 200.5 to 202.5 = 8.99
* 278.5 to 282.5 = 4.76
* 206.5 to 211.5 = 8.69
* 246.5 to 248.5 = 8.23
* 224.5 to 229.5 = 8.78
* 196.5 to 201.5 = 8.76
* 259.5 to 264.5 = 8.67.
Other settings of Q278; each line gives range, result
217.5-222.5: 8.75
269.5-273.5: 7.51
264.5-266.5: 8.72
